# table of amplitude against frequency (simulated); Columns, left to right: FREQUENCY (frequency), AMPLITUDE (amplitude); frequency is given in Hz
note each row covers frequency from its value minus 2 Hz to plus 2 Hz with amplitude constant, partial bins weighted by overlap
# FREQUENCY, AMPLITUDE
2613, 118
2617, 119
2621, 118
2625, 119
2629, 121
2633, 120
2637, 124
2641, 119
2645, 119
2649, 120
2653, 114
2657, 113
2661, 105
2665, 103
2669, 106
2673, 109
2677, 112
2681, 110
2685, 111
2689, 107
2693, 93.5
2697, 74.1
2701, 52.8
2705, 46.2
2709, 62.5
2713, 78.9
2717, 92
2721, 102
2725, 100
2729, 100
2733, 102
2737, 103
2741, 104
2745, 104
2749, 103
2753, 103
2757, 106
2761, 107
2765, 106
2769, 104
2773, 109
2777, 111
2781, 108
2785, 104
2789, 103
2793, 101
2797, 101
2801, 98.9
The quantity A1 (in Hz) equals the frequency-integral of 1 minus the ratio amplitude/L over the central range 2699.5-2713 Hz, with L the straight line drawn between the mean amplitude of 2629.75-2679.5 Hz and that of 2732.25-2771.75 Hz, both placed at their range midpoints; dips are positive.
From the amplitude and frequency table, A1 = 6.35 Hz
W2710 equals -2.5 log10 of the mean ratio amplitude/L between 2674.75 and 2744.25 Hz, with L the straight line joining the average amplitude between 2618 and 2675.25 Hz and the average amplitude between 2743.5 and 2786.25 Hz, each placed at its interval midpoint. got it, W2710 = 0.20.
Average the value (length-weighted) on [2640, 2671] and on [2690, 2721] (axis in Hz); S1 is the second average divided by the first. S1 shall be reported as 0.7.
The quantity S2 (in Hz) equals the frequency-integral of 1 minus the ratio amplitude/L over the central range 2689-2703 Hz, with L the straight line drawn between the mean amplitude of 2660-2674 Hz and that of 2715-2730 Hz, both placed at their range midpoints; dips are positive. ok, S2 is 3.3 Hz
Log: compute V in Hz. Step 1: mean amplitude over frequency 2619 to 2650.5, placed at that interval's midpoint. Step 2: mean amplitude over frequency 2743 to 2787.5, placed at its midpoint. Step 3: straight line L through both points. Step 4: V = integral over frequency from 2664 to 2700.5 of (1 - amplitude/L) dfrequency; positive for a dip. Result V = 4.5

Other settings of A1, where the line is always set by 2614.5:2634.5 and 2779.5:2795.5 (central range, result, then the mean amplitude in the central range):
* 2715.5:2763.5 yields 2.7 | 102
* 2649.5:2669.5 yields 1.2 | 109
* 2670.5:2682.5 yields 0.4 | 110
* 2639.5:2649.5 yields -0.2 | 119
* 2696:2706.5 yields 5.2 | 56.7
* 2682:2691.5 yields 0.4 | 108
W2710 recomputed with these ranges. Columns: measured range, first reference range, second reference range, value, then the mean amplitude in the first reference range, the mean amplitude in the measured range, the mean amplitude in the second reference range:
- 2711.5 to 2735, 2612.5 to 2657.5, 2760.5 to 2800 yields 0.15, 119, 96.2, 105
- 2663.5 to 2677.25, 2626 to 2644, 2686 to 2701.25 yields -0.07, 121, 107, 87.1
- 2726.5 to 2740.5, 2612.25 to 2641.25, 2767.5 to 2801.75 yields 0.08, 120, 102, 105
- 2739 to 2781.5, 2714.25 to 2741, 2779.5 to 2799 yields -0.04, 99.6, 106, 103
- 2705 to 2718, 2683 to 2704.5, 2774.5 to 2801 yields 0.23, 84.8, 71.8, 104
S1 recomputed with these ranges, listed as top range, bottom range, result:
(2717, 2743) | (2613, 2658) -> 0.85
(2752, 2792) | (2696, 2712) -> 1.79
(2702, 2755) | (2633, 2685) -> 0.81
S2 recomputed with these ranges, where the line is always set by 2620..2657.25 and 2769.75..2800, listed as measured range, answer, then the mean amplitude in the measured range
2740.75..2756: 0.7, 104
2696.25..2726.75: 9.8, 75.9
